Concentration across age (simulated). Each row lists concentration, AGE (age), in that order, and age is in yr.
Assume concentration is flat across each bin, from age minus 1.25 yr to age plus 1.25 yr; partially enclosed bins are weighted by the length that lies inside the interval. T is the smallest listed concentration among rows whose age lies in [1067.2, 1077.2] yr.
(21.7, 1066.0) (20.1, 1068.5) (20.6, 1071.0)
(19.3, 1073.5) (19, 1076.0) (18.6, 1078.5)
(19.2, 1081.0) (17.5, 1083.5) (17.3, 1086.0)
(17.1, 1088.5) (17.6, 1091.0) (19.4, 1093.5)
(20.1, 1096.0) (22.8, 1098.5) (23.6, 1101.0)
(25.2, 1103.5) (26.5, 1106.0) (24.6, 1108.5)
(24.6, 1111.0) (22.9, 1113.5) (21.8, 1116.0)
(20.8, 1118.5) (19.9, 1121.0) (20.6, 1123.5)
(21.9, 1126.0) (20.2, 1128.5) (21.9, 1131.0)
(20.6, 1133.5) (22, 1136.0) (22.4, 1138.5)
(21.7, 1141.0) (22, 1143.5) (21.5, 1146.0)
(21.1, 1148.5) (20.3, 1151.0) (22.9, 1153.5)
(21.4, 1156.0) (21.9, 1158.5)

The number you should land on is 19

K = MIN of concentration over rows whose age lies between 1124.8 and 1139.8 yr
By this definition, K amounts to 20.2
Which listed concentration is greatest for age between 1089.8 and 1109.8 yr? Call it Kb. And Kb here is 26.5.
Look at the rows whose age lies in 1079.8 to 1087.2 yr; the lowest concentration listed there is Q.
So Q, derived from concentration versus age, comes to 17.3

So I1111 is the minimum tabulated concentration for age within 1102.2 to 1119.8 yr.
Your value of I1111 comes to 20.8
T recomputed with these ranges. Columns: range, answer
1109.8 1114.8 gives 22.9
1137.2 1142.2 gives 21.7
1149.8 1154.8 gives 20.3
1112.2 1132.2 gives 19.9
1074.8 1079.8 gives 18.6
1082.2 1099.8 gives 17.1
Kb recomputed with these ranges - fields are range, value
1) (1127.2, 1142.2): 22.4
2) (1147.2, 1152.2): 21.1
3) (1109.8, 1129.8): 24.6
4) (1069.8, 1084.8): 20.6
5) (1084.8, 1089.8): 17.3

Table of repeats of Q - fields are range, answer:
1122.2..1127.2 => 20.6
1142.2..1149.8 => 21.1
